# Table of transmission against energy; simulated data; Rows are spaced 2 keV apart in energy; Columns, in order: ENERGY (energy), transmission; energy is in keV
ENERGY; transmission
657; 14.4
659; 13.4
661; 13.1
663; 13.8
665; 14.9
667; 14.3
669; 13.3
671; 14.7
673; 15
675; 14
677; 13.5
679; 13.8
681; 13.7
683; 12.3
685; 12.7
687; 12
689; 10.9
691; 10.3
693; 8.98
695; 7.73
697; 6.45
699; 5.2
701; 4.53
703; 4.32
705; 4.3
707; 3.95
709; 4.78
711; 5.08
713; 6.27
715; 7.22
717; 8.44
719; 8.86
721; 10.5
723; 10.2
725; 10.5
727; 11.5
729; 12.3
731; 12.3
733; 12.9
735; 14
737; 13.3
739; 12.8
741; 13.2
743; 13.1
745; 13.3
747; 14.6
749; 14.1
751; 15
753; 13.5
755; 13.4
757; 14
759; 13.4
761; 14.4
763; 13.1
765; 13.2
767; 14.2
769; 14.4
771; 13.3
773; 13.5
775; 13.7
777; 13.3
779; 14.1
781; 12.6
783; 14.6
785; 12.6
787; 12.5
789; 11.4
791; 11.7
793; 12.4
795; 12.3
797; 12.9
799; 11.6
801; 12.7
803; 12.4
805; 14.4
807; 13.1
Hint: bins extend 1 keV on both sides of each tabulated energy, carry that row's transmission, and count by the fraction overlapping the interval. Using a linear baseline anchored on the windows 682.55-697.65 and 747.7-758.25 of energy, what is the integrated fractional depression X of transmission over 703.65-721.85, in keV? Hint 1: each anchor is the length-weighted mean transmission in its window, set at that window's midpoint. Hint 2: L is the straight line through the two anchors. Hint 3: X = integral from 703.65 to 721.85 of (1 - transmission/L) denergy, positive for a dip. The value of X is 8.0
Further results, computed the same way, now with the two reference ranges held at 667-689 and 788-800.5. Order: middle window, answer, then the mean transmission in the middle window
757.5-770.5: -1.4 keV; 13.8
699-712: 8.5 keV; 4.55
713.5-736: 3.8 keV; 10.7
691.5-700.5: 4.1 keV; 7.13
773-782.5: -1.0 keV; 13.5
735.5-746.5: -0.5 keV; 13.2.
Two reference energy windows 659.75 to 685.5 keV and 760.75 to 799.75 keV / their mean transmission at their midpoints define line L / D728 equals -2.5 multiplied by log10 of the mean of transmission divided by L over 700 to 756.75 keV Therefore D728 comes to 0.28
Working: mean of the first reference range 13.8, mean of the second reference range 13.1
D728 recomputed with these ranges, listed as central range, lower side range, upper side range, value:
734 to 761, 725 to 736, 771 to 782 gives -0.07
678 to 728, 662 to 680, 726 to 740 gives 0.49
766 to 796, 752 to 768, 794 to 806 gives 0.01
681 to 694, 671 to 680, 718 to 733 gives 0.18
